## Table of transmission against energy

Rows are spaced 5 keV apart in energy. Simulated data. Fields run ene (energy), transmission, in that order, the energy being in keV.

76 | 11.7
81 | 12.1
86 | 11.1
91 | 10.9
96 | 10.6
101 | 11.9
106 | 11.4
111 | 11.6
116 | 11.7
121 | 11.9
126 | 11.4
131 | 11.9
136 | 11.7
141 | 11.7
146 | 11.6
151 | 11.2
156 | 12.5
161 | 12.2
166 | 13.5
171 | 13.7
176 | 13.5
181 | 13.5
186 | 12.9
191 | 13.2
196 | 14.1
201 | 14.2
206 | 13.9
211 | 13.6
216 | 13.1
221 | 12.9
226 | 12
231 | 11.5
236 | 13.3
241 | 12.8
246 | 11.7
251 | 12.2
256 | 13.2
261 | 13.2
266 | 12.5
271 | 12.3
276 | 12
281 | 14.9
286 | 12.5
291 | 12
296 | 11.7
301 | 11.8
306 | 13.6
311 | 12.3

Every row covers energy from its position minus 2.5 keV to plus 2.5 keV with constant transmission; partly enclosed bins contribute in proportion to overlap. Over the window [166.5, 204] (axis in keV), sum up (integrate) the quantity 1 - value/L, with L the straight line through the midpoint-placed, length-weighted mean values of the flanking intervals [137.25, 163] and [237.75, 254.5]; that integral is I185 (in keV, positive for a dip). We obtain -4.9 keV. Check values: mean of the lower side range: 11.8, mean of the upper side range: 12.3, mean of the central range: 13.6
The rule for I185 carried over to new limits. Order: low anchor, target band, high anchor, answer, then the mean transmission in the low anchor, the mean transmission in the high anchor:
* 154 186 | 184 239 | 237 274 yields -1.2 keV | 13.1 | 12.6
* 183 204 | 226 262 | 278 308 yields 1.8 keV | 13.6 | 12.7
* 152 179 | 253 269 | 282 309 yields -0.4 keV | 13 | 12.5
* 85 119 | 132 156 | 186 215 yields 1.3 keV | 11.3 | 13.7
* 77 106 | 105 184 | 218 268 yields -2.9 keV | 11.3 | 12.5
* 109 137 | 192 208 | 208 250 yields -2.1 keV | 11.7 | 12.6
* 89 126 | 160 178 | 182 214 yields -0.5 keV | 11.4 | 13.6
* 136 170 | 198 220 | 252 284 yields -1.9 keV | 12.2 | 13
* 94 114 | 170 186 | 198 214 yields -0.3 keV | 11.4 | 13.9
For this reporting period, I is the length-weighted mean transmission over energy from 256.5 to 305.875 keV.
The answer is 12.6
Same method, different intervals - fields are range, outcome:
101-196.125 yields 12.3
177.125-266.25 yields 13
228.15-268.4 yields 12.5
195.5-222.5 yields 13.6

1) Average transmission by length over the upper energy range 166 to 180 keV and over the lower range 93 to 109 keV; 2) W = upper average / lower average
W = 1.20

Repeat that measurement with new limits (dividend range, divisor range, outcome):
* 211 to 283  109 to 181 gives 1.04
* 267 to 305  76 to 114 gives 1.10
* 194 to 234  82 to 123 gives 1.15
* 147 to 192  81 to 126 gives 1.13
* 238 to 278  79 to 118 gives 1.10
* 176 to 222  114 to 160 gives 1.15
